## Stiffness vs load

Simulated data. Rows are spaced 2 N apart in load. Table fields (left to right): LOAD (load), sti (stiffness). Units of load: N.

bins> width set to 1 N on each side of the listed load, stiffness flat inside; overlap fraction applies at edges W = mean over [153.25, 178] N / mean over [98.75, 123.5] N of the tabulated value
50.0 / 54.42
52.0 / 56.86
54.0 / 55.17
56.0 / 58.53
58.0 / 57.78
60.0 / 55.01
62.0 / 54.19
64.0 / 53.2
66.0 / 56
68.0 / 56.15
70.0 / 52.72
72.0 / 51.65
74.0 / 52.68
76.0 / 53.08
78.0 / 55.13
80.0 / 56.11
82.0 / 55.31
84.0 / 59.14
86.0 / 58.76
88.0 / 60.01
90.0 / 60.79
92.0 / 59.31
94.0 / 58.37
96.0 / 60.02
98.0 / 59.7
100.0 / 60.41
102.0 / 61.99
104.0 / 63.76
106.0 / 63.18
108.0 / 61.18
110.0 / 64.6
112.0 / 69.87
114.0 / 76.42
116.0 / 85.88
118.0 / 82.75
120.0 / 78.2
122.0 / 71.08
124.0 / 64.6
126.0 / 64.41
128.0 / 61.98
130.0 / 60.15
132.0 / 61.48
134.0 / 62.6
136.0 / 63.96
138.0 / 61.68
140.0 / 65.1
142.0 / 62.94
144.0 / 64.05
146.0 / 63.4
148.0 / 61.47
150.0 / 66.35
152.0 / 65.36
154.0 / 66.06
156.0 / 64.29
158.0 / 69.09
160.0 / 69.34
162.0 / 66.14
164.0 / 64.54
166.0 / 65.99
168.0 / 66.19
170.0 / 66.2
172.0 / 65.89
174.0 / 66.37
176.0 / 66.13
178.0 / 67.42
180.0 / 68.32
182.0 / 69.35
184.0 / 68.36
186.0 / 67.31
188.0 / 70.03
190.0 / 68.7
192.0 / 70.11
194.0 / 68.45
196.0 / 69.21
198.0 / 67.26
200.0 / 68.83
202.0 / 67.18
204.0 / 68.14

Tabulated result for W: 1.0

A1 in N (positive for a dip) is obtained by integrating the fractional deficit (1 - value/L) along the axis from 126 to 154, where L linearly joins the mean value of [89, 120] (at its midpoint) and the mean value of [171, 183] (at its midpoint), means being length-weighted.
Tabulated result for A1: 1.5 N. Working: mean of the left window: 66.3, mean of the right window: 67.2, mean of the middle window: 63.3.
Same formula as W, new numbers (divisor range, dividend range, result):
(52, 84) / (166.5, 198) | 1.23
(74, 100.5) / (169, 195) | 1.17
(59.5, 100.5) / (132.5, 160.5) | 1.14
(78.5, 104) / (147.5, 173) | 1.11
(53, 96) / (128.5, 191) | 1.17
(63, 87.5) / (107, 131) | 1.27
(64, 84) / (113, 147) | 1.24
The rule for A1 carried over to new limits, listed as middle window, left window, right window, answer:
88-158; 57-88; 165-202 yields -4.9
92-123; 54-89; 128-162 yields -4.0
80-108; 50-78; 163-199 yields -0.9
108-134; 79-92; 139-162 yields -3.1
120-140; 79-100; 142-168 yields -0.5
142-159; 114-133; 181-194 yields 1.2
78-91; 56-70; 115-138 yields 0.4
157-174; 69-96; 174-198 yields -0.2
